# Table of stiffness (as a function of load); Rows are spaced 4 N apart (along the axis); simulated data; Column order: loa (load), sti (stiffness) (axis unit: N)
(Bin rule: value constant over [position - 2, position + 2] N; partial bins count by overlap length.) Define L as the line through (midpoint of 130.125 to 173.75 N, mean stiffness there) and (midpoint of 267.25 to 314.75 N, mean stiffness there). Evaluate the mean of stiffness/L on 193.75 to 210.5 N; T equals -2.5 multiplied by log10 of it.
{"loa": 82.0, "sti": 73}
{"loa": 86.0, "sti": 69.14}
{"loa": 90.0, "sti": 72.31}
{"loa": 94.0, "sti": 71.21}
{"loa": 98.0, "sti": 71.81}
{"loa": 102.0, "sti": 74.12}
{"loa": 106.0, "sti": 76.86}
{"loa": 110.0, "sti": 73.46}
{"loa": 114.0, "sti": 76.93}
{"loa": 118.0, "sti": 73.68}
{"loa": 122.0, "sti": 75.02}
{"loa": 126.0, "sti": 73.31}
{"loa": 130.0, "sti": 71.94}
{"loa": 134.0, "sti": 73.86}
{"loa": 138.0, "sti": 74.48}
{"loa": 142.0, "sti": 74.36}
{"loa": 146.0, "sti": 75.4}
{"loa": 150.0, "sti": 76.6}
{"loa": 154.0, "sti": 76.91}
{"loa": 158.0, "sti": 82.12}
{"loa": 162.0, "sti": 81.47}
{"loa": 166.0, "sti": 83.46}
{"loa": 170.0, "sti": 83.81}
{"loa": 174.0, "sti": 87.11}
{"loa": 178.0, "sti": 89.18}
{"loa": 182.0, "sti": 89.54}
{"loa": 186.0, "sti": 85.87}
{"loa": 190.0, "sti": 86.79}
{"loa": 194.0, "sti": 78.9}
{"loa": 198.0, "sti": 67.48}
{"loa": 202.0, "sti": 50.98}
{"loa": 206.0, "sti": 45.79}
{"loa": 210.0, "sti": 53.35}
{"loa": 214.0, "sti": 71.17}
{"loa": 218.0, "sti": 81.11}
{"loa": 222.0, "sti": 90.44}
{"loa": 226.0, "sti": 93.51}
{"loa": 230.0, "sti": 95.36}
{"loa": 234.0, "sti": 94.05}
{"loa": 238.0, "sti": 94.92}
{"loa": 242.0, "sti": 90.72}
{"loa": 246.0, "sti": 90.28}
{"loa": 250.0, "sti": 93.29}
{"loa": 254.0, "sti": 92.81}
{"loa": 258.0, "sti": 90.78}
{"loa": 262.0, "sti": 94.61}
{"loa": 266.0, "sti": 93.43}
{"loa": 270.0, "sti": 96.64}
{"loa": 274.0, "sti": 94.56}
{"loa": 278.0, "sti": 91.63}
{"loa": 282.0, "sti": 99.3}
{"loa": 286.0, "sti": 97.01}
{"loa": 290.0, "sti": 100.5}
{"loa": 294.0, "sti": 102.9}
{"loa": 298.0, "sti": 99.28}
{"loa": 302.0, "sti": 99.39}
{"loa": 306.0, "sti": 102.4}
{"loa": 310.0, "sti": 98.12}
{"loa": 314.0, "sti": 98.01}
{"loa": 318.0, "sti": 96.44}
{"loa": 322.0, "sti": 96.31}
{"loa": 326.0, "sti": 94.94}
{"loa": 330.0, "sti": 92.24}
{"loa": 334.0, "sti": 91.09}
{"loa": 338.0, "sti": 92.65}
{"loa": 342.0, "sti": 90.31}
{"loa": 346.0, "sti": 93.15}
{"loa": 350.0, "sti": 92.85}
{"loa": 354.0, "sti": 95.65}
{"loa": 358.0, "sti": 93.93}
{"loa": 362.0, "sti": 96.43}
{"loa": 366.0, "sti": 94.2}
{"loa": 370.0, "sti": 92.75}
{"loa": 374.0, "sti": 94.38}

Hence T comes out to 0.424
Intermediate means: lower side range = 78.3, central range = 57.8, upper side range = 98.2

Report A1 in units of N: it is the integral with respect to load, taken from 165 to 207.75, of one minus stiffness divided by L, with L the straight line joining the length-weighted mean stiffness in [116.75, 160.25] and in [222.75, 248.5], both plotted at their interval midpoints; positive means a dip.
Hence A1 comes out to 3.3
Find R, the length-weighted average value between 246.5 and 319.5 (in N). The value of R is 96.6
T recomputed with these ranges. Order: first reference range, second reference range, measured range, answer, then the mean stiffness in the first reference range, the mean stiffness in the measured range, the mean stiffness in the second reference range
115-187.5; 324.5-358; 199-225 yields 0.248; 79.3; 66.6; 92.9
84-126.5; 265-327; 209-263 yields 0.025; 73.4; 88.1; 97.7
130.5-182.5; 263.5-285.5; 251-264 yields 0.003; 80.1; 92.8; 95.2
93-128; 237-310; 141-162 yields 0.028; 74.1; 77.6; 95.9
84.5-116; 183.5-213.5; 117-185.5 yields -0.130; 73.3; 79.2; 67.6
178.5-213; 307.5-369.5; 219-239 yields -0.215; 70.7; 93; 94.4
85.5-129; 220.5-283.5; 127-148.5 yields 0.053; 73.6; 74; 93.5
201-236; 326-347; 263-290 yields -0.145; 75.8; 95.8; 92.1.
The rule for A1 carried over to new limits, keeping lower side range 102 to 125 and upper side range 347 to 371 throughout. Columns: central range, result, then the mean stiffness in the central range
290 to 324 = -3.4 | 99.2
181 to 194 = -0.8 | 85.9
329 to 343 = 0.1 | 91.6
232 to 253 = -1.9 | 92.7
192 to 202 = 1.6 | 68.7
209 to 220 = 1.7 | 69.9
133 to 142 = 0.3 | 74.2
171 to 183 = -1.2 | 88.1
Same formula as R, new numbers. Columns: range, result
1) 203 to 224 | 67.5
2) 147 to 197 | 83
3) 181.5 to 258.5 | 81.5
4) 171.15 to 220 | 74.1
